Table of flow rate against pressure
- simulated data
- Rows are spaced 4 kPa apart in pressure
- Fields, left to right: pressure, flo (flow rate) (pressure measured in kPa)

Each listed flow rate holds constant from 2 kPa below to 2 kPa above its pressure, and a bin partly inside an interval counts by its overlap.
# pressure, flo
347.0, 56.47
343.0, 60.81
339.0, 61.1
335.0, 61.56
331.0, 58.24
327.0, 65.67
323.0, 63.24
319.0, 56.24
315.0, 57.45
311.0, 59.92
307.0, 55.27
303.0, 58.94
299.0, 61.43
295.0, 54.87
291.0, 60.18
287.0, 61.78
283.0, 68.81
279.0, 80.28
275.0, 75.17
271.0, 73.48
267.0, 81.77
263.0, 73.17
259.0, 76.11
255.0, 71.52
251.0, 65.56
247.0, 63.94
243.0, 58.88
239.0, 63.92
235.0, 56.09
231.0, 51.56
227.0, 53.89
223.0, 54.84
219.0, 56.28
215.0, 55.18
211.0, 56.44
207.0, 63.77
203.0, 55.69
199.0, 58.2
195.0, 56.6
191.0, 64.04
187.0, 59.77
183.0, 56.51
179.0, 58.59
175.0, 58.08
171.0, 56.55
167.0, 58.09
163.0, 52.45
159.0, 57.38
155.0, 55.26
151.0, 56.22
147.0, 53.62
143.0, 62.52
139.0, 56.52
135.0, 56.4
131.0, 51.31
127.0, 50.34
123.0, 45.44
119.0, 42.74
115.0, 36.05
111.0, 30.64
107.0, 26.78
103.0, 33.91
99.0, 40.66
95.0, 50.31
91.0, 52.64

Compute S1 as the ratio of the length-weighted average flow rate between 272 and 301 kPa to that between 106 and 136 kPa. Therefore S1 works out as 1.56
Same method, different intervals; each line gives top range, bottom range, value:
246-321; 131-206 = 1.15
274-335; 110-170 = 1.21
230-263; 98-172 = 1.33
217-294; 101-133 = 1.65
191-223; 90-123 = 1.47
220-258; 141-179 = 1.06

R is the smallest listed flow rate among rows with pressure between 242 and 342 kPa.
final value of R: 54.87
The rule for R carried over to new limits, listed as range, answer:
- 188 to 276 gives 51.56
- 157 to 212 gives 52.45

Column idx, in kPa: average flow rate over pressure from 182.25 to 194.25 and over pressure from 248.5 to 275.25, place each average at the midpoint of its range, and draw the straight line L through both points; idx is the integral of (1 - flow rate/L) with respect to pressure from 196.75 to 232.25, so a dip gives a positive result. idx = 4.6 kPa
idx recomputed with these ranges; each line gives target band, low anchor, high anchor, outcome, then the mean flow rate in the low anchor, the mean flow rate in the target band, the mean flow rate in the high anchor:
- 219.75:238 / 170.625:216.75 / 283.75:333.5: 1.2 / 58.4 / 54.8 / 59.7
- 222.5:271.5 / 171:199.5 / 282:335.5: -4.6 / 58.7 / 65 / 60.1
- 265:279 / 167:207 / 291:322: -4.6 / 58.5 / 77.3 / 58.1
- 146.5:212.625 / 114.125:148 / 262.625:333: -3.2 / 50.9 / 57.6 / 64.6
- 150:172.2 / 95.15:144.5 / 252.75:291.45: -1.6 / 44.5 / 56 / 72.7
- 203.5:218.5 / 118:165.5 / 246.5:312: 0.6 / 53.6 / 58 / 67.4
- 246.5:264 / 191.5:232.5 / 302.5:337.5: -3.8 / 56.6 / 70.4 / 59.7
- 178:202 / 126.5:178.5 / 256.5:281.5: 1.4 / 56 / 58.8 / 76.4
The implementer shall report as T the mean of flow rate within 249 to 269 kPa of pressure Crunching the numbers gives 73.6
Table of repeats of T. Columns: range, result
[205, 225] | 57.3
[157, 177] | 56.5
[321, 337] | 62.2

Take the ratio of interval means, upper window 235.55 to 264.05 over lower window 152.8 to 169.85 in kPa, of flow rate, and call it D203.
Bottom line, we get 1.20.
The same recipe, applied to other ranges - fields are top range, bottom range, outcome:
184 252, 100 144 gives 1.32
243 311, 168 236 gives 1.17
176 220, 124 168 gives 1.06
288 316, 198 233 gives 1.04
